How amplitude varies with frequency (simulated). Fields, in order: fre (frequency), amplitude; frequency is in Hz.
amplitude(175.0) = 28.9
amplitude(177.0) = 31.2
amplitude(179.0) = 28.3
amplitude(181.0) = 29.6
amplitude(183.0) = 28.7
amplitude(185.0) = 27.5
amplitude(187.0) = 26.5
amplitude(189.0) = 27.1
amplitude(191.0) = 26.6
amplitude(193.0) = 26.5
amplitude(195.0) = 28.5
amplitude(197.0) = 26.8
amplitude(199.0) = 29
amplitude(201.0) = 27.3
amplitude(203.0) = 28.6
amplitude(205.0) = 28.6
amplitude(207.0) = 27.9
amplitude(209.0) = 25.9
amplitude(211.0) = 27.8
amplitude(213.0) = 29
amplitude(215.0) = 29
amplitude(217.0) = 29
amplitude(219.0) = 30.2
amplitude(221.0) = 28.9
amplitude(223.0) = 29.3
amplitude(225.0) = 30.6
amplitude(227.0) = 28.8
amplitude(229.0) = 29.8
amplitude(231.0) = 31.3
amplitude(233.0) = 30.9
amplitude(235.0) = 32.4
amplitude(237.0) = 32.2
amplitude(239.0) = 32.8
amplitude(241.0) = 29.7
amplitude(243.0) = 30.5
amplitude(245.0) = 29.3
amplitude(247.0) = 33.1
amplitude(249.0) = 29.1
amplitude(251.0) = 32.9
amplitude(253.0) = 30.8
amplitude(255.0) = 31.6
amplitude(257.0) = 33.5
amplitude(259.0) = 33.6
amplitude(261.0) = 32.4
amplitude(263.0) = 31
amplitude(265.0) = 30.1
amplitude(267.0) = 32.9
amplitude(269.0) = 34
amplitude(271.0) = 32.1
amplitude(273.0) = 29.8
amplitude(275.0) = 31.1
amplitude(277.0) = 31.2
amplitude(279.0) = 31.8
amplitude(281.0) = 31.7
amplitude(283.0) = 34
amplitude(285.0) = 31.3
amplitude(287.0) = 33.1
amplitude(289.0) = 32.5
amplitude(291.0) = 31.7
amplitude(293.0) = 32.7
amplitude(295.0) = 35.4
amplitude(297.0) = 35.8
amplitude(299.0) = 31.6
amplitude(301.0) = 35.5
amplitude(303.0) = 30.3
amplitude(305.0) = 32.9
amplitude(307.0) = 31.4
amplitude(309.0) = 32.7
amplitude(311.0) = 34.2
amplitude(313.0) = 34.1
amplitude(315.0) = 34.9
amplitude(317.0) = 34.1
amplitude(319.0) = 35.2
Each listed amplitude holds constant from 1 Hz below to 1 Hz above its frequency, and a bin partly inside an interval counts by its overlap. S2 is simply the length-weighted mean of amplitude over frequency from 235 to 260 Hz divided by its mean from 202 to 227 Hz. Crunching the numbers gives 1.10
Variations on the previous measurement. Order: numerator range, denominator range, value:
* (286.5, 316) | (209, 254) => 1.10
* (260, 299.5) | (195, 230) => 1.13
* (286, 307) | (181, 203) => 1.20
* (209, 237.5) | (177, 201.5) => 1.07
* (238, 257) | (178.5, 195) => 1.13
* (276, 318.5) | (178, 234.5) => 1.16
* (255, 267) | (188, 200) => 1.17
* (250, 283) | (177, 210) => 1.15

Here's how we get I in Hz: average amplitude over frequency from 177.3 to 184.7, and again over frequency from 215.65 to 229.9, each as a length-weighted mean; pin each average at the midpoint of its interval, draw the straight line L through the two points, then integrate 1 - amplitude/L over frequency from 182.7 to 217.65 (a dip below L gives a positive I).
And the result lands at 1.7 Hz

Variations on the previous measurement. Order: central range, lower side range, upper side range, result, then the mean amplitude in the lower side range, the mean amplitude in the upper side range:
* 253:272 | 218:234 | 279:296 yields -0.4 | 30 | 32.7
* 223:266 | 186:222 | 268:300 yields -1.4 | 28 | 32.5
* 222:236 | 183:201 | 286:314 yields -0.5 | 27.4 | 33.1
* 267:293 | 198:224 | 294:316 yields 0.1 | 28.5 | 33.5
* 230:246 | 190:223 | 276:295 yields -0.7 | 28.1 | 32.4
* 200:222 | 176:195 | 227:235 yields 0.8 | 28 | 30.7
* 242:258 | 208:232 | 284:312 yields -0.4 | 29.1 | 32.9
